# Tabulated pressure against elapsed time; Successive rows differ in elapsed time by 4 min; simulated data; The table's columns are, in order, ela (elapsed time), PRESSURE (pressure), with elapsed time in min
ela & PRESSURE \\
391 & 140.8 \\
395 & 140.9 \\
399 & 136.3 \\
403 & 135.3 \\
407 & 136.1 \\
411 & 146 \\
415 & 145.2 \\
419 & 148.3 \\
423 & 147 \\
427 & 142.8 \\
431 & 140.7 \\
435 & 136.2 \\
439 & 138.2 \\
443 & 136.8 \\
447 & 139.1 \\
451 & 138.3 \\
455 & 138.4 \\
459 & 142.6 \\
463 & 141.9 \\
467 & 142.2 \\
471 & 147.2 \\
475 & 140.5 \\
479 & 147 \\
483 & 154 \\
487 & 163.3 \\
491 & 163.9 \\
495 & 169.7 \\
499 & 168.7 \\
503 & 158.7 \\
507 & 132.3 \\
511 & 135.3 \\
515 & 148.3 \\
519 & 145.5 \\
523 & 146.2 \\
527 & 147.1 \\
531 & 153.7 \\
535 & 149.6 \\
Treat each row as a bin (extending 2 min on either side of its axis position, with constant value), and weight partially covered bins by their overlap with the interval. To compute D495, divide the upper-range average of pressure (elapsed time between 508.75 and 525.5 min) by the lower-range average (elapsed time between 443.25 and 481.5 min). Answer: 1.0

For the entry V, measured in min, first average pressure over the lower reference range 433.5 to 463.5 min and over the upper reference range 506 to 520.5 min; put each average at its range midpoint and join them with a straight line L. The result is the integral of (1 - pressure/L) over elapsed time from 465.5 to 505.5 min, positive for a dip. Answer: -4.4 min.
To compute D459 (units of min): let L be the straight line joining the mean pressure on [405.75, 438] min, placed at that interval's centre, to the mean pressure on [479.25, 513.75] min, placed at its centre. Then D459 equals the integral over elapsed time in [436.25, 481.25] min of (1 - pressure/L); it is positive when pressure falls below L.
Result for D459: 2.4 min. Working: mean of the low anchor 143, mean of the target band 141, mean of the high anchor 155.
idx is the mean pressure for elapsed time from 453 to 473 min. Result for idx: 142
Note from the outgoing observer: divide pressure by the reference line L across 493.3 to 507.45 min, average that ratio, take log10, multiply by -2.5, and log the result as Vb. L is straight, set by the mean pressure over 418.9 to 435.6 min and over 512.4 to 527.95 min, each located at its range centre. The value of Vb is -0.10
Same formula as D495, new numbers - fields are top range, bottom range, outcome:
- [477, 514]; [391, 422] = 1.09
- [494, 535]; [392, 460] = 1.07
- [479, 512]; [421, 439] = 1.10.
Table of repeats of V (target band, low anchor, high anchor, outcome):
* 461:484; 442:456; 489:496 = 1.25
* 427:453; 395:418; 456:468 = 0.49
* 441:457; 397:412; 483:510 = 1.03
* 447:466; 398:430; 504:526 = 0.28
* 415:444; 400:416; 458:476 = -0.14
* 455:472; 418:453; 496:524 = 0.12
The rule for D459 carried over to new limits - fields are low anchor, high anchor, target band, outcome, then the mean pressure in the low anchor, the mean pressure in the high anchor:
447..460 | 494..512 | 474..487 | -0.29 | 139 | 153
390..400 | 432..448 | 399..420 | -0.37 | 139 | 138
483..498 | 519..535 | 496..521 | 1.23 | 164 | 149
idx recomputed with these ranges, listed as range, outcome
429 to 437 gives 138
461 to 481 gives 144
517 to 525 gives 146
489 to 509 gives 159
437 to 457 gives 138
